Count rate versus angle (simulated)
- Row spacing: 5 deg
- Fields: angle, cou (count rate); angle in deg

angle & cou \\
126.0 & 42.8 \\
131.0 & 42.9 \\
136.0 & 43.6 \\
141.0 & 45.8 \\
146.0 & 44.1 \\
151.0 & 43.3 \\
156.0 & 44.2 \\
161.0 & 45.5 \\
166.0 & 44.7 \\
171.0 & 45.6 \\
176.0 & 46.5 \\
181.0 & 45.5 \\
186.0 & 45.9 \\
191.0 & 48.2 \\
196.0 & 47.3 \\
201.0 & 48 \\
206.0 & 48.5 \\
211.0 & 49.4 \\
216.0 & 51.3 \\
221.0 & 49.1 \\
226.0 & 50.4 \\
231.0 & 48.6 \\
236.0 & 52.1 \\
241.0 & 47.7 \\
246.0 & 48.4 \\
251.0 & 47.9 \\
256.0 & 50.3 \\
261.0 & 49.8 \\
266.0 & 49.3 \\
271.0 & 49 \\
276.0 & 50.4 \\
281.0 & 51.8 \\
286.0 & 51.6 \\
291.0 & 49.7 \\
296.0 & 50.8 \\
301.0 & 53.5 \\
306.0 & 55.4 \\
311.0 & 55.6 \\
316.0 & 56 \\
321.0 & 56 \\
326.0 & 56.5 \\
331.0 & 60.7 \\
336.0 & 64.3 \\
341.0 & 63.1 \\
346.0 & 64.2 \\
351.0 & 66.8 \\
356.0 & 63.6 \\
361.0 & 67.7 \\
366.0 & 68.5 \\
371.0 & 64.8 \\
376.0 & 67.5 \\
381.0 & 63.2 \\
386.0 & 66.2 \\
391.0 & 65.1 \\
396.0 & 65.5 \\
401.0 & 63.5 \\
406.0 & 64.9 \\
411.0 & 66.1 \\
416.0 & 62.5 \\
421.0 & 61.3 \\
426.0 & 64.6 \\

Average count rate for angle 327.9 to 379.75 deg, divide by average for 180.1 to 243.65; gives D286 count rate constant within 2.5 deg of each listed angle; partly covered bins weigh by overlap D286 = 1.3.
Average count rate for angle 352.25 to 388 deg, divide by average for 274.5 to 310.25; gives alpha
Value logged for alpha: 1.3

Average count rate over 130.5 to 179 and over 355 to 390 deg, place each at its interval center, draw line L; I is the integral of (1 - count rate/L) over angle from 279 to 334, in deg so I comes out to 4.7 deg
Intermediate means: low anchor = 44.7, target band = 54.4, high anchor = 66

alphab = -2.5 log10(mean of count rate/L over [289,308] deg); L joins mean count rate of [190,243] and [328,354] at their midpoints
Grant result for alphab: 0.13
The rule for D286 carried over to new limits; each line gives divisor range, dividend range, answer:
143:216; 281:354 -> 1.24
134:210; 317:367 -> 1.37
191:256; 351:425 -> 1.33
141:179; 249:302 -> 1.12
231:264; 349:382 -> 1.34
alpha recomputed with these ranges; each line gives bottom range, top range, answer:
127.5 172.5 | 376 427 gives 1.45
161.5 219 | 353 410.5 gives 1.39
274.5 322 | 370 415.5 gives 1.23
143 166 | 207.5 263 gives 1.12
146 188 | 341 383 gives 1.46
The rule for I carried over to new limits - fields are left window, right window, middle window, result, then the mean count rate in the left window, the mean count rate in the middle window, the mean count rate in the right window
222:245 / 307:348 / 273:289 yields 0.99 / 49.6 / 51.1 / 59.3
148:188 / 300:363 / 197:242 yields 0.42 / 45.1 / 49.4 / 60.4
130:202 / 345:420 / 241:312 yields 6.14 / 45.4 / 50.8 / 65.3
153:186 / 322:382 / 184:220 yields 0.19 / 45.3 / 48.4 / 64.1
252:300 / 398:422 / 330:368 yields -4.80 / 50.3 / 65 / 63.8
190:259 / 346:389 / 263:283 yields 1.73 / 49.1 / 50.1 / 65.9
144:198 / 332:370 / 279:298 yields 2.42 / 45.5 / 51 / 65.2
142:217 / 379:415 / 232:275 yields 2.73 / 46.4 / 49.3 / 64.9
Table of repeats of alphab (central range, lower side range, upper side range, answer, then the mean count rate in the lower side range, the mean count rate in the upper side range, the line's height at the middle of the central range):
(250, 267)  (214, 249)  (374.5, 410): 0.059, 49.6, 65.1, 52.2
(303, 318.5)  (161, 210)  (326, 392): 0.077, 46.7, 64.7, 59.7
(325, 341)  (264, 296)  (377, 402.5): -0.071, 50.4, 64.9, 57.4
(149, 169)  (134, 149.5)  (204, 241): 0.027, 44.5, 49.8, 45.6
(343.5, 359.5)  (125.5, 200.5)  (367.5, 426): -0.071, 45.2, 64.7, 60.9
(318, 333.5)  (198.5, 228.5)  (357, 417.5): 0.039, 49.5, 65.5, 59.8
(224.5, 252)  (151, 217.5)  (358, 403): 0.059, 46.8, 65.8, 52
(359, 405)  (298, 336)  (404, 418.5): -0.063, 56.7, 64.5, 62.1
